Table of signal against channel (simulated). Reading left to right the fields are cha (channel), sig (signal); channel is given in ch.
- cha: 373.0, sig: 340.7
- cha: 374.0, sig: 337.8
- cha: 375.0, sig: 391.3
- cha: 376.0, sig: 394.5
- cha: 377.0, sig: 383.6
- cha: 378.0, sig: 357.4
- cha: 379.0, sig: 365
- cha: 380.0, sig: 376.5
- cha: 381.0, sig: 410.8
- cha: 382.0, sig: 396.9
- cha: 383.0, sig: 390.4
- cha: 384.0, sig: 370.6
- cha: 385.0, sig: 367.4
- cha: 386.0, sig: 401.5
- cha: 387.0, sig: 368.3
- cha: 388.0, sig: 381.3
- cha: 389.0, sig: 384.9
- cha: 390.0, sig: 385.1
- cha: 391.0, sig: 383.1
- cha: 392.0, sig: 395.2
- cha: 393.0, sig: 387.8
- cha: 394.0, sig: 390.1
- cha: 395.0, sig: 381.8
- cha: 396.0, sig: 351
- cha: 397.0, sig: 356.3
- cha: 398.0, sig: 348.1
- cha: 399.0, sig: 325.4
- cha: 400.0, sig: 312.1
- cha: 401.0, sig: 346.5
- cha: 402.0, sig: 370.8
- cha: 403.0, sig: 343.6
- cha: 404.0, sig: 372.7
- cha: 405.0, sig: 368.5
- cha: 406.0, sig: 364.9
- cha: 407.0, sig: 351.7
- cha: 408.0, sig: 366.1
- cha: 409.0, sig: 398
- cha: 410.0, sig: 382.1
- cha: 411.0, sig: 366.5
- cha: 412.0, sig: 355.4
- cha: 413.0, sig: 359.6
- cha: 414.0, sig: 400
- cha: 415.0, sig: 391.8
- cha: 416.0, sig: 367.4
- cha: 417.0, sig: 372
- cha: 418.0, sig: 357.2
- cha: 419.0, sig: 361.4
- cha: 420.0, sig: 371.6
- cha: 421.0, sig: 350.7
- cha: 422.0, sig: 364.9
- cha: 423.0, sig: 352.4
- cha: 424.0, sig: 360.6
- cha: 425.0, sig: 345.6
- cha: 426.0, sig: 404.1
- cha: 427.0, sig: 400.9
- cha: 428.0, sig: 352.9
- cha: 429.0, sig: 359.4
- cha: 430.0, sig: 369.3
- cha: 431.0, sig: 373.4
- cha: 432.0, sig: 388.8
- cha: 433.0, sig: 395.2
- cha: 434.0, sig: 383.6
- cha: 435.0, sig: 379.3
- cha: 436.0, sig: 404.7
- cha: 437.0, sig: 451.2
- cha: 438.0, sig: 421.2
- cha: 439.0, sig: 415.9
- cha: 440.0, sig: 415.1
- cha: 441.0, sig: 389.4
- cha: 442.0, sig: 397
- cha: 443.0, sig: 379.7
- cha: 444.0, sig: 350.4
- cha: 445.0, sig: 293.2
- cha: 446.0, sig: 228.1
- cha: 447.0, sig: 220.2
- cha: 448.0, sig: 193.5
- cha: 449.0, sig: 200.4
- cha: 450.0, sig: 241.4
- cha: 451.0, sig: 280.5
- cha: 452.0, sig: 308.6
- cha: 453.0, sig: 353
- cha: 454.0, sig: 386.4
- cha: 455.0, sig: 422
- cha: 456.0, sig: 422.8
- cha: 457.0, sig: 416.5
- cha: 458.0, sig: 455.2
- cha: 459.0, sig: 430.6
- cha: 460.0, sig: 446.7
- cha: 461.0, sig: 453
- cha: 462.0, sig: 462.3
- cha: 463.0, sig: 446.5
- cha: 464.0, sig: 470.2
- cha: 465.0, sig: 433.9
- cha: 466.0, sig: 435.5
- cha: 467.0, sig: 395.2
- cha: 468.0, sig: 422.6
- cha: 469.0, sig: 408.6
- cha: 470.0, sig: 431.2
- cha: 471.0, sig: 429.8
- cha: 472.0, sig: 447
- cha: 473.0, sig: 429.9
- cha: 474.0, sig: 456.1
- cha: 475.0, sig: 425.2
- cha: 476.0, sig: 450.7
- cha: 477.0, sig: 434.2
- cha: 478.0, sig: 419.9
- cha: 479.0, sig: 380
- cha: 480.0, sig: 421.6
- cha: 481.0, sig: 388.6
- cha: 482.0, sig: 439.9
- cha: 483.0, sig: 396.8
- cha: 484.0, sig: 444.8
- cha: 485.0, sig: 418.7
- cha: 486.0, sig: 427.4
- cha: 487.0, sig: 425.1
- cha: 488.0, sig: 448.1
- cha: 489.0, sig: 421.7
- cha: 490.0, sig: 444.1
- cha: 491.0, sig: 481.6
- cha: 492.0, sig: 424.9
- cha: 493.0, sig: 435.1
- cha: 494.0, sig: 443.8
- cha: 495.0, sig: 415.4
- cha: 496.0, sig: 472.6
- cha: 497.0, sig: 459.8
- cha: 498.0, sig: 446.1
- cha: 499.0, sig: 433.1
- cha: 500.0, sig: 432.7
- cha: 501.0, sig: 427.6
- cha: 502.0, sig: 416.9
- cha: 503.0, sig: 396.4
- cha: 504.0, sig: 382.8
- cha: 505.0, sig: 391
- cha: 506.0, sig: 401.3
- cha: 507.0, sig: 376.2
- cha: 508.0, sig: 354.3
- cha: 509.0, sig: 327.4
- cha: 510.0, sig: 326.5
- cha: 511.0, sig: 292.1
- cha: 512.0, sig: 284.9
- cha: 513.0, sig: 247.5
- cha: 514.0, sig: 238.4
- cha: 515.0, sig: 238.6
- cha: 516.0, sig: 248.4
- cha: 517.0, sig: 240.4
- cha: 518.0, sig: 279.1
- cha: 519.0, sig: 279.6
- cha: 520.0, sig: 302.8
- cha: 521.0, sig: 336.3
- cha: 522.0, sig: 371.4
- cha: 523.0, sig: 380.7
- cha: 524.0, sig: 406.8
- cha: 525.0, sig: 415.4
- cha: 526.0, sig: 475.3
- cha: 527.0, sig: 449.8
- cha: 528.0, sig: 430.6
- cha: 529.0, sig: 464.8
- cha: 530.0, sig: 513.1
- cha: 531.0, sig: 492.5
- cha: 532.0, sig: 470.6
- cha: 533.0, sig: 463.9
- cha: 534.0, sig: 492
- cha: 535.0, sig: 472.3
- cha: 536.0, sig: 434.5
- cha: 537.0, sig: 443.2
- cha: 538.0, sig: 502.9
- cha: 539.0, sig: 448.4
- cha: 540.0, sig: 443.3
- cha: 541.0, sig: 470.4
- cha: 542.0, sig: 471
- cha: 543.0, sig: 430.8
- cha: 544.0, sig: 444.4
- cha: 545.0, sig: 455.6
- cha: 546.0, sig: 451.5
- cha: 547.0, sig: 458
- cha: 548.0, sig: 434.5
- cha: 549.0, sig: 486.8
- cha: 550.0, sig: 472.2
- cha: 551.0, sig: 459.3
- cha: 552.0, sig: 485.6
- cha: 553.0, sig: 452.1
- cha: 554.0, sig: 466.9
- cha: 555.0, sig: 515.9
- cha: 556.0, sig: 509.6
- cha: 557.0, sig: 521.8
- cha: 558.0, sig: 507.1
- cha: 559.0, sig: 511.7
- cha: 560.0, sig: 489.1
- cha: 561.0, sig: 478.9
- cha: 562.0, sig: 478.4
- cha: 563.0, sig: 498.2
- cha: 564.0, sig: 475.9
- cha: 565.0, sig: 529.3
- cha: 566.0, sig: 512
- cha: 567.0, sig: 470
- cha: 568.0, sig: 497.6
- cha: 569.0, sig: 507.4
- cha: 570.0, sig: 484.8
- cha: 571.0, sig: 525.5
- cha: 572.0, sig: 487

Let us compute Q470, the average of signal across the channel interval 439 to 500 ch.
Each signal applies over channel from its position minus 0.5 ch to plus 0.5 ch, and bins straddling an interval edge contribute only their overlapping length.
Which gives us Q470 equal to 403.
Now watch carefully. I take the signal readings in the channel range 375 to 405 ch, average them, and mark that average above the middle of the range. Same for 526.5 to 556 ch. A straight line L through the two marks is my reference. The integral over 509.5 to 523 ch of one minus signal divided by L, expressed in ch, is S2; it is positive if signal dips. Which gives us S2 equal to 4.9 ch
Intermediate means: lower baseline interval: 373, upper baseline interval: 465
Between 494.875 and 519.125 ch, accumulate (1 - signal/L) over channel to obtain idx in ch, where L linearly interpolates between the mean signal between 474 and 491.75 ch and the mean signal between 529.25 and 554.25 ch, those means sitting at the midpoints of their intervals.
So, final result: 4.9 ch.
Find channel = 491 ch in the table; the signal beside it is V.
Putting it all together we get 481.6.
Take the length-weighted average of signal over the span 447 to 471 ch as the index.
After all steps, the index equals 385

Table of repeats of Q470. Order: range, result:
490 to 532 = 383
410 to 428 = 369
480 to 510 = 418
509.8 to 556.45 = 412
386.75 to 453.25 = 359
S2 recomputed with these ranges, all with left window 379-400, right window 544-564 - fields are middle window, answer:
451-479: 0.09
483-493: 0.06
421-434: 0.91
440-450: 2.74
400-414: 0.81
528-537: -0.10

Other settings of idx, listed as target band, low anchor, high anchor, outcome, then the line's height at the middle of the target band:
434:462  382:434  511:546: 1.2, 379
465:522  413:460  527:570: 3.7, 421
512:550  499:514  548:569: 1.5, 421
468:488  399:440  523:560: -0.4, 418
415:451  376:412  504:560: 2.7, 384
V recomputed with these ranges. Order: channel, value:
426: 404.1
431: 373.4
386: 401.5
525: 415.4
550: 472.2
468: 422.6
